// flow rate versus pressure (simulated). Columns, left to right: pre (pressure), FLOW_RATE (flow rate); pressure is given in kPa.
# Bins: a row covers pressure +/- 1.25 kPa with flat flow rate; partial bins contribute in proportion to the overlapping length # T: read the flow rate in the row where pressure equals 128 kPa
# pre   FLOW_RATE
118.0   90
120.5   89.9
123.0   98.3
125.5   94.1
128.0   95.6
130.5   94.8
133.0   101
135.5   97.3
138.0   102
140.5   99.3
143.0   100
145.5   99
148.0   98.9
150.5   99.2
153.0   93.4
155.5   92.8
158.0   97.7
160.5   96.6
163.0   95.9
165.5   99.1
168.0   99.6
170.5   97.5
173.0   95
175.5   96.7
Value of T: 95.6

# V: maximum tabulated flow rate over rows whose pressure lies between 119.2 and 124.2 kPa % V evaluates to 98.3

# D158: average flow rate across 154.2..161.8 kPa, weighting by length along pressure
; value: 95.7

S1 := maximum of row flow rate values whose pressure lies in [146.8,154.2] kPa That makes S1 99.2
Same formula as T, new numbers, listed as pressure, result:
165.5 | 99.1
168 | 99.6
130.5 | 94.8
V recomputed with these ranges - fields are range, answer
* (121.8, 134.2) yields 101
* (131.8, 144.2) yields 102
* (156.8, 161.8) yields 97.7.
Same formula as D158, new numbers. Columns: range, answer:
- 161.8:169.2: 98.2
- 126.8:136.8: 97.2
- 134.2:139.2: 99.6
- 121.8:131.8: 95.7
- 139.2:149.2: 99.3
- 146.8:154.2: 97.2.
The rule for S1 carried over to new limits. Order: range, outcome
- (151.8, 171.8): 99.6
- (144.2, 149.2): 99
